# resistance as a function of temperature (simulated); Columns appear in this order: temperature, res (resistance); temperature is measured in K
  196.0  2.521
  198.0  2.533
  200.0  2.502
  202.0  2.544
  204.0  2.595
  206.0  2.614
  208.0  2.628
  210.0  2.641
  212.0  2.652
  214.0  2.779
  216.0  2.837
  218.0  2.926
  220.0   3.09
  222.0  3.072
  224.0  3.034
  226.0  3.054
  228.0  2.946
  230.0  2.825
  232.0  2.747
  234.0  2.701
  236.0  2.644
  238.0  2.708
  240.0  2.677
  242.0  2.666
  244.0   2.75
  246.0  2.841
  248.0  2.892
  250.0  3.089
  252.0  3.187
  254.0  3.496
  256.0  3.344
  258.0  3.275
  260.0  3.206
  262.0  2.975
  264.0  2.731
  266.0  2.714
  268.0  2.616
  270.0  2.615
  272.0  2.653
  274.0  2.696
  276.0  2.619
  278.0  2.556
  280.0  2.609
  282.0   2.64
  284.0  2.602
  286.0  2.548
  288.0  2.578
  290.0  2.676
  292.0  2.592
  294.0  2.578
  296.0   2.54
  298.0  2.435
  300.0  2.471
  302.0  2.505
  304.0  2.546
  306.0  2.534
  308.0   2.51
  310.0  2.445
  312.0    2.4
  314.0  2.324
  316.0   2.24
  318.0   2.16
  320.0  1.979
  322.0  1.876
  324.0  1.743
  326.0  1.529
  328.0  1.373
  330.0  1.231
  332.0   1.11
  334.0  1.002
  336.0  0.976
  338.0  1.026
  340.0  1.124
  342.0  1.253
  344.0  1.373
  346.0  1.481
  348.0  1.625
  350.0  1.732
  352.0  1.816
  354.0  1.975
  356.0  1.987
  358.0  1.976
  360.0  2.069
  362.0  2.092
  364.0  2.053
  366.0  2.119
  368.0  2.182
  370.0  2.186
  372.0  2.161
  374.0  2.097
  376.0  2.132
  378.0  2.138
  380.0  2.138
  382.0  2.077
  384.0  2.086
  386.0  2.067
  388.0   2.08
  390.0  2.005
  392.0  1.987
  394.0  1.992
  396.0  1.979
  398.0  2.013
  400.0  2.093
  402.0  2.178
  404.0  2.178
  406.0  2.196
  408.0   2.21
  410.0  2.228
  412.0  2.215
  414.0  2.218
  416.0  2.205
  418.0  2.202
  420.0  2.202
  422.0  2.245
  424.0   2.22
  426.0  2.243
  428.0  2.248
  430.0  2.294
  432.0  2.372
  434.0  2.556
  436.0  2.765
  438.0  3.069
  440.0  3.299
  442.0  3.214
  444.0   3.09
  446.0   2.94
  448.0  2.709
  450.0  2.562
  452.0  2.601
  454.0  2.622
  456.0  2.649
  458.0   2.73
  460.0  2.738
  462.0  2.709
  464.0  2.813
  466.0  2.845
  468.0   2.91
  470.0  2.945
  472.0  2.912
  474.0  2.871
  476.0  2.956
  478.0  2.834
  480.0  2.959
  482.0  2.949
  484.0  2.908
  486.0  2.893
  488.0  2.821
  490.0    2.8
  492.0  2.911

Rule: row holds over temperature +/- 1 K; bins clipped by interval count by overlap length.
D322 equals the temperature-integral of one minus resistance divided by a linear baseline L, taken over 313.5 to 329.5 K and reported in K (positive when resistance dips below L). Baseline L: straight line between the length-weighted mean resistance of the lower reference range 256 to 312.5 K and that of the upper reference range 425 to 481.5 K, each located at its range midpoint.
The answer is 4.8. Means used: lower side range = 2.65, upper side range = 2.77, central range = 1.87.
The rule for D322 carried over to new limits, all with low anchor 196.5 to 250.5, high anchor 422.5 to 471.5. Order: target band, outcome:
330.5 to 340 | 5.86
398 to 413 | 3.02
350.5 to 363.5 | 3.60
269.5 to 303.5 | 2.13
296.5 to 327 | 5.52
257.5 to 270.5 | -0.52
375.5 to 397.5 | 5.39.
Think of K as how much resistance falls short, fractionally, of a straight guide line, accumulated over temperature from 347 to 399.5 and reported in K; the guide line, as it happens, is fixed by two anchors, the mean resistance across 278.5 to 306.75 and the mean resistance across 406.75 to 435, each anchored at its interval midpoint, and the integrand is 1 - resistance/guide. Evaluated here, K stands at 7.55 K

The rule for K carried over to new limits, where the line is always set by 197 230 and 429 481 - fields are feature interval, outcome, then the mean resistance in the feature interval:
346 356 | 3.64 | 1.78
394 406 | 3.05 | 2.09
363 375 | 2.85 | 2.13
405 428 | 4.79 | 2.22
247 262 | -2.22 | 3.2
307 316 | 1.26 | 2.4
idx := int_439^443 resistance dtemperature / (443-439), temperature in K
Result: 3.26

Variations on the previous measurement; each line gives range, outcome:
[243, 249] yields 2.83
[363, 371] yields 2.14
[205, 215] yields 2.66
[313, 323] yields 2.12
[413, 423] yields 2.21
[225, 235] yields 2.85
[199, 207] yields 2.56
